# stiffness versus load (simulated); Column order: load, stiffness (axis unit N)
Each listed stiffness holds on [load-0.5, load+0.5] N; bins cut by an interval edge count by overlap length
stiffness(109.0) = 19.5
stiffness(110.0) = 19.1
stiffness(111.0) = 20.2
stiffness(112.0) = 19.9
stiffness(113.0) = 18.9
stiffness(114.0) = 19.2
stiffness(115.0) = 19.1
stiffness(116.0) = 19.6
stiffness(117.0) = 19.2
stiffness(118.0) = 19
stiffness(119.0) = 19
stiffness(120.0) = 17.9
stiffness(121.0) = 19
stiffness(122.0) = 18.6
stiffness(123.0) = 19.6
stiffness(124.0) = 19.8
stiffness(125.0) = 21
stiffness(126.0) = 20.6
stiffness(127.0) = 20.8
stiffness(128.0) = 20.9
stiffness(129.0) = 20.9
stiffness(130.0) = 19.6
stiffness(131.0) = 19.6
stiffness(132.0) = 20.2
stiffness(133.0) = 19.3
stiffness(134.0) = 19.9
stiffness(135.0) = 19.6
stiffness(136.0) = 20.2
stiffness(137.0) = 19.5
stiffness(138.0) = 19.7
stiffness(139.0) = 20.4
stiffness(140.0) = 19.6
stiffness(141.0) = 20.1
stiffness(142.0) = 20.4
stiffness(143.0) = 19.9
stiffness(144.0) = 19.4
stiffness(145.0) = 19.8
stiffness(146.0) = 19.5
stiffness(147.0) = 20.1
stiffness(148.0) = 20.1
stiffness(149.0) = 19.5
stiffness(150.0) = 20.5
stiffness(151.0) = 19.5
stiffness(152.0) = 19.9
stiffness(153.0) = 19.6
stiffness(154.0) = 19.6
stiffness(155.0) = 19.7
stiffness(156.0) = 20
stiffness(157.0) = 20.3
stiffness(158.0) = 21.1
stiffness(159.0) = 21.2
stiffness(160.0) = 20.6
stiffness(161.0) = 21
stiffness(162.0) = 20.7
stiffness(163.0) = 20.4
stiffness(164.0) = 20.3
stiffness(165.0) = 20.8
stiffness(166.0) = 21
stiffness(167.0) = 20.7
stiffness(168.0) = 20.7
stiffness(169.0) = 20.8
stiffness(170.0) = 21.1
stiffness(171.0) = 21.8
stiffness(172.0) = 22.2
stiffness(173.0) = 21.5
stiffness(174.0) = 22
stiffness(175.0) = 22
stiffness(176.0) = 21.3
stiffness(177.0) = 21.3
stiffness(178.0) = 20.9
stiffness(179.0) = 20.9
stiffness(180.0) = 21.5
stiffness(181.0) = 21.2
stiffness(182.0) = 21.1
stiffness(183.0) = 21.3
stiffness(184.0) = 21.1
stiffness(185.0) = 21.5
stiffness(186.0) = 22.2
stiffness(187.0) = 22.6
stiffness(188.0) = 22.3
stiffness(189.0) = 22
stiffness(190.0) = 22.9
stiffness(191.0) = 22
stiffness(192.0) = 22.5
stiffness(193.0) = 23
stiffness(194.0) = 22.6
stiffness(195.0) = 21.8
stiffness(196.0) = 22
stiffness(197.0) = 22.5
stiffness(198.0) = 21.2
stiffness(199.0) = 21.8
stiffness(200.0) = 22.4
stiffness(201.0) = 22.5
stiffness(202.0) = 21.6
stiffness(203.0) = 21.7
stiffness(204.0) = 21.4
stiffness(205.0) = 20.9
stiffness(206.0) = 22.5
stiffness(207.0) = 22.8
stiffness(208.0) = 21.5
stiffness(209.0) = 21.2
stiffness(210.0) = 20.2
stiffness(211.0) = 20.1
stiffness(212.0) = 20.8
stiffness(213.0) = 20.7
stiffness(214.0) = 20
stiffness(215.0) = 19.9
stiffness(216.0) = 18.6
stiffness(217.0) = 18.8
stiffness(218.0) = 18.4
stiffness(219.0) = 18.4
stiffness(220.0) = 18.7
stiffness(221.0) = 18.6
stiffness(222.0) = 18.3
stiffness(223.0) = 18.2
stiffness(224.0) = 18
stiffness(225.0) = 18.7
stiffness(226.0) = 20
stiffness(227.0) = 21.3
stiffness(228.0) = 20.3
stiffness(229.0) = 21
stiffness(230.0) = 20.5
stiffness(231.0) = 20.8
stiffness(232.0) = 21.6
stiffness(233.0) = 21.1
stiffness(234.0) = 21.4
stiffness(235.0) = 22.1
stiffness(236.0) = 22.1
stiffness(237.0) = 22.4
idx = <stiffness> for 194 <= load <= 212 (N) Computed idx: 21.7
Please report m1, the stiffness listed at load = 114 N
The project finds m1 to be 19.2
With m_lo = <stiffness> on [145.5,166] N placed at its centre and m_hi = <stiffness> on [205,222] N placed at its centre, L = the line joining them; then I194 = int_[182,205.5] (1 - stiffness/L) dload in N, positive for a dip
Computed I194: -2.2 N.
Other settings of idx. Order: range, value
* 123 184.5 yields 20.5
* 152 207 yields 21.4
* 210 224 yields 19.2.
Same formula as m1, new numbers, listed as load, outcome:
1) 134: 19.9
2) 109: 19.5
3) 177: 21.3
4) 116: 19.6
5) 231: 20.8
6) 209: 21.2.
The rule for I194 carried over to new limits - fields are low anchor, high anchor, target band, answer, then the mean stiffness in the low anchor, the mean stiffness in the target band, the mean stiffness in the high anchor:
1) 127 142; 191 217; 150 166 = 0.11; 20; 20.3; 21.4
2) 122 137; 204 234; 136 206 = -3.29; 20.1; 21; 20.1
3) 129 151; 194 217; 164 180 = -0.54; 19.9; 21.2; 21.3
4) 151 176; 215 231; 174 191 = -1.14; 20.8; 21.7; 19.3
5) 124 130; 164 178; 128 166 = 1.53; 20.7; 20.1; 21.3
